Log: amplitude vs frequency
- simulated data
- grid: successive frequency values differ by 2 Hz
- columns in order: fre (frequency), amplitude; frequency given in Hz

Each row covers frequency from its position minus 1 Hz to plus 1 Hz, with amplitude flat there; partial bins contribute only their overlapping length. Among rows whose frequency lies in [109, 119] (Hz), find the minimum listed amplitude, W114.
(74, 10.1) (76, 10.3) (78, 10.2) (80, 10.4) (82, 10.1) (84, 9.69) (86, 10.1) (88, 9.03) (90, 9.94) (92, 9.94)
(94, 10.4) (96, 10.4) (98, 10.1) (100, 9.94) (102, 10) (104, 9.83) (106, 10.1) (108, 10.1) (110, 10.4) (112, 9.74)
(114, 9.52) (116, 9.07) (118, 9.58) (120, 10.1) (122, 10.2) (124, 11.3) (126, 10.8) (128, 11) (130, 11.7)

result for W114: 9.07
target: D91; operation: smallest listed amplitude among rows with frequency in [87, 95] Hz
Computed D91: 9.03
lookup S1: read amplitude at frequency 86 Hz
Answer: 10.1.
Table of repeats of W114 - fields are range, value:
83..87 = 9.69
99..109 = 9.83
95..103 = 9.94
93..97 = 10.4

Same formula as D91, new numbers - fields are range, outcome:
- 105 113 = 9.74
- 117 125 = 9.58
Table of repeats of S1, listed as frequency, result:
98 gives 10.1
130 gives 11.7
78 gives 10.2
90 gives 9.94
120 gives 10.1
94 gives 10.4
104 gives 9.83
